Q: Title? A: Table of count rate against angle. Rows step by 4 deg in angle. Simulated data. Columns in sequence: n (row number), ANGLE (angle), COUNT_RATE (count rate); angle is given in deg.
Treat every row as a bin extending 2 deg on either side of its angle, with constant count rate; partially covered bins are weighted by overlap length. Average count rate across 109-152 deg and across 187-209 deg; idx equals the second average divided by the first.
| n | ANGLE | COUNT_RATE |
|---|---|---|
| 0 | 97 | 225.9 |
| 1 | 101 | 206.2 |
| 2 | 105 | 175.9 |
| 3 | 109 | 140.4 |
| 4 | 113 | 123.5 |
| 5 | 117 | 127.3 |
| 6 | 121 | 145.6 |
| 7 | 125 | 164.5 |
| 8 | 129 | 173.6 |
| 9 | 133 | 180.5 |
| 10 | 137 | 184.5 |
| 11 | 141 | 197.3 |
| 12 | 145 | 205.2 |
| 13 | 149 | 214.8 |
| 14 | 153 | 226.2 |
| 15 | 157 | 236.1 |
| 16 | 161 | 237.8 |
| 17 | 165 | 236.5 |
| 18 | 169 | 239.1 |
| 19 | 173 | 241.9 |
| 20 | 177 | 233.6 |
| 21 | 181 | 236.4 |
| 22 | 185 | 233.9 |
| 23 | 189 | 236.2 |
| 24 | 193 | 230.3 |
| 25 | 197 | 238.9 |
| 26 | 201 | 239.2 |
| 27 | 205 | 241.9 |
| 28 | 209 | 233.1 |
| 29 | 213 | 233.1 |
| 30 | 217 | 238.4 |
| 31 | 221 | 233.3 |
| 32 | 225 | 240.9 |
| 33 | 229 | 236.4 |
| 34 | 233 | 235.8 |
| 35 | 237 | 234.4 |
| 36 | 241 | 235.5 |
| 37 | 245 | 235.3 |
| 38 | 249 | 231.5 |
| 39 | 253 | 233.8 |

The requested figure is 1.4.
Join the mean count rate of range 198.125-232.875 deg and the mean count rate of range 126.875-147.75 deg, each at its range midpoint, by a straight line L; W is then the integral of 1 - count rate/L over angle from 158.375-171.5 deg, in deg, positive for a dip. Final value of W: -2.03 deg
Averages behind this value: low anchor 189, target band 238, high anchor 237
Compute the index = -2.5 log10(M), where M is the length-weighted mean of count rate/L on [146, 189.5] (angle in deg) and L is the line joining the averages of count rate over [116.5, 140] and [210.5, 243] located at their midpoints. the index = -0.20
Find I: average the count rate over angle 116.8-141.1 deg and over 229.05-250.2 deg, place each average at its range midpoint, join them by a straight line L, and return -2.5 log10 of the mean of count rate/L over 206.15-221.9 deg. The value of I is -0.07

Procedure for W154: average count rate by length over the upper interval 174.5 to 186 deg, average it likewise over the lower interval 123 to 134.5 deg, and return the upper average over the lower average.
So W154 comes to 1.4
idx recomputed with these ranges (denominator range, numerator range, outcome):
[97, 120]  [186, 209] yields 1.48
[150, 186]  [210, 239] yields 1.00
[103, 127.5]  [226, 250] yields 1.60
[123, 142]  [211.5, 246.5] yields 1.32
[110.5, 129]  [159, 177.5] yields 1.66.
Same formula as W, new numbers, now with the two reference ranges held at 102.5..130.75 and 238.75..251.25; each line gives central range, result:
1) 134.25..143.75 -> -1.5 deg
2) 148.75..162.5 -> -4.2 deg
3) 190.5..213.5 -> -3.4 deg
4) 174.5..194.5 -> -4.1 deg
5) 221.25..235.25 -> -0.9 deg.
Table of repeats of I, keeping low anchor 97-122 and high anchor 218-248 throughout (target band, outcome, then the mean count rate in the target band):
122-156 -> -0.088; 193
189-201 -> -0.113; 236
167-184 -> -0.186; 238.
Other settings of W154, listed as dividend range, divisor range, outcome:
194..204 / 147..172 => 1.03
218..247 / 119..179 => 1.14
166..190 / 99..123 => 1.55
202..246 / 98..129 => 1.49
